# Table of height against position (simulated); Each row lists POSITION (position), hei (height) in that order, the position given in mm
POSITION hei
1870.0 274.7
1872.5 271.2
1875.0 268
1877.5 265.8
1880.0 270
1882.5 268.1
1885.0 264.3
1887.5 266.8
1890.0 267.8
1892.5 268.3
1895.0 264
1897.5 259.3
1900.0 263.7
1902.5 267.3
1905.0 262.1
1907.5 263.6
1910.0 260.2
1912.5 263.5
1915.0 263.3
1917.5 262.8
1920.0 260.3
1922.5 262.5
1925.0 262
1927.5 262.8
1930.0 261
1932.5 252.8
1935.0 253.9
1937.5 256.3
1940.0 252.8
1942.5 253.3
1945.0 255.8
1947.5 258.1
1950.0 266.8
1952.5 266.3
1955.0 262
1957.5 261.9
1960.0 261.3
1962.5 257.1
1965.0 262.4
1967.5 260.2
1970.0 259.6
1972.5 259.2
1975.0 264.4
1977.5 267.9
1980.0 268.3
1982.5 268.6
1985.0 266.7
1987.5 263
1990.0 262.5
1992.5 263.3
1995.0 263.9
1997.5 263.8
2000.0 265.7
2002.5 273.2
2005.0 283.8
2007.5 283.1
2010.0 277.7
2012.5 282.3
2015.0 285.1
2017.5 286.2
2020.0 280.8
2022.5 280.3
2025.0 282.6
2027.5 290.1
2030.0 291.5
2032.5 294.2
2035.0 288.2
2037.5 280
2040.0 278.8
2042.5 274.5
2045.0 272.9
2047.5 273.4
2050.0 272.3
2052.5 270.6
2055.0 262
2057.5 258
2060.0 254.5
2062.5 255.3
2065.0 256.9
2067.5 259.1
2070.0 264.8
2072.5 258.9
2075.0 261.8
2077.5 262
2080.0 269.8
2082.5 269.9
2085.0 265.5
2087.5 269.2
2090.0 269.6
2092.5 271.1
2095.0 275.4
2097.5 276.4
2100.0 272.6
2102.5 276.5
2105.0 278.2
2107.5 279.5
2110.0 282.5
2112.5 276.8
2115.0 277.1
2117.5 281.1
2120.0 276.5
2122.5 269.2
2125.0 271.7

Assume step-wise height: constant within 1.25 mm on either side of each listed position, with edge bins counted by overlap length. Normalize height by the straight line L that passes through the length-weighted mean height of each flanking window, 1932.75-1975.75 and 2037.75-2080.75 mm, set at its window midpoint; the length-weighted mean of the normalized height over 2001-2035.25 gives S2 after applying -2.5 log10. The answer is -0.083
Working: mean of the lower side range 259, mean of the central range 284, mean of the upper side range 265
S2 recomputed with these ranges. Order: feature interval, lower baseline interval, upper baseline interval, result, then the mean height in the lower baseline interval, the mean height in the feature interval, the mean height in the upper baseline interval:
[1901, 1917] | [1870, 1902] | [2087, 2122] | 0.018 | 267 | 263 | 276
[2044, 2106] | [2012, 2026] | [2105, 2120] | 0.054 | 283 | 267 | 279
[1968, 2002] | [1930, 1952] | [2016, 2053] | 0.016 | 257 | 264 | 281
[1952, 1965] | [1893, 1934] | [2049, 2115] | 0.009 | 262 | 262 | 268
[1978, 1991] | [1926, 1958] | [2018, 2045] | 0.018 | 259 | 266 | 284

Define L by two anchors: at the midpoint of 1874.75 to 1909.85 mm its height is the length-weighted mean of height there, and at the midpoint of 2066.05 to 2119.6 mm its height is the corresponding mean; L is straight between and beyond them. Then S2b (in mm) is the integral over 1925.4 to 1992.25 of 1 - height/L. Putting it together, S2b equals 1.59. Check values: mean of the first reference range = 265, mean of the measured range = 261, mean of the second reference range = 271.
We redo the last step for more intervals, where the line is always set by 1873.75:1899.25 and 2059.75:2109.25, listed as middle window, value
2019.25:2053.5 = -1.7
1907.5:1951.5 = 1.2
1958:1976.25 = 0.4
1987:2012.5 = -0.4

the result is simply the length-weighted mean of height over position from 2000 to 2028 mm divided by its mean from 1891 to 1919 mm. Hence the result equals 1.07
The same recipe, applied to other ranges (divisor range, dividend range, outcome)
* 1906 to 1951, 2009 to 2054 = 1.08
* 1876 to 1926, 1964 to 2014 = 1.01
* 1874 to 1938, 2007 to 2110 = 1.04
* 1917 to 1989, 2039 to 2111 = 1.03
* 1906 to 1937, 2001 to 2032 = 1.09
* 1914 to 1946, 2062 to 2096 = 1.03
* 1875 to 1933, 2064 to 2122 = 1.03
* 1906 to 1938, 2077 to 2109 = 1.05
